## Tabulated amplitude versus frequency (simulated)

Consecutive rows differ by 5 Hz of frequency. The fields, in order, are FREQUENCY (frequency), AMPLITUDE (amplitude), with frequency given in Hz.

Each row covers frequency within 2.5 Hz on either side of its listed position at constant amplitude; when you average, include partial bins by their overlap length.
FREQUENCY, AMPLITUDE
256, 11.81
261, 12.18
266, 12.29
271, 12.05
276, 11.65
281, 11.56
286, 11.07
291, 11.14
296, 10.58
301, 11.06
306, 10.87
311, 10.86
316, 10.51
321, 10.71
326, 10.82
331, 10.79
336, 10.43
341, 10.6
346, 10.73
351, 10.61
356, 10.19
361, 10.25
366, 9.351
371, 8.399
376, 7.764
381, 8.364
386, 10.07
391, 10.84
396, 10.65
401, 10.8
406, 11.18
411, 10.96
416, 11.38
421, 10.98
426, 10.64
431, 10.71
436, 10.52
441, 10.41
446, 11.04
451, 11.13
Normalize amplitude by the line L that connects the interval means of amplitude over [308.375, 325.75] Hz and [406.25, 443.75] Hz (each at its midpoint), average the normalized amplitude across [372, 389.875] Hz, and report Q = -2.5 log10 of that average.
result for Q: 0.21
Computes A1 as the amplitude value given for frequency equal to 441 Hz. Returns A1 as 10.41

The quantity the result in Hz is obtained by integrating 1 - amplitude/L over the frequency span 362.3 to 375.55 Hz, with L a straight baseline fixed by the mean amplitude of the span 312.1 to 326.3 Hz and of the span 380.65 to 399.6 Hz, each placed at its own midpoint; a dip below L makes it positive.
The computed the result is 1.95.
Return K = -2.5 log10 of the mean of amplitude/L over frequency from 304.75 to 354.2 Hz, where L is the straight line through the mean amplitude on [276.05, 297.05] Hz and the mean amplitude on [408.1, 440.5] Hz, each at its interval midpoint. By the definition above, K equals 0.04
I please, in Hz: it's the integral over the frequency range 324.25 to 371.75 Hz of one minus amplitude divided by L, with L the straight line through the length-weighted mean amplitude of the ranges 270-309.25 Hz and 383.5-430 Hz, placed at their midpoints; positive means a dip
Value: 3.2 Hz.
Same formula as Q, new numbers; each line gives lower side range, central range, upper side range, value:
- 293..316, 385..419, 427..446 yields -0.02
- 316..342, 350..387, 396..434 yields 0.16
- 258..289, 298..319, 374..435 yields 0.06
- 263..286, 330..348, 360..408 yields 0.00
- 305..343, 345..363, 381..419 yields 0.03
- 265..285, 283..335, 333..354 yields 0.04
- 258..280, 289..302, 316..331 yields 0.05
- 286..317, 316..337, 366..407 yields -0.02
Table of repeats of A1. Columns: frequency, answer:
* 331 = 10.79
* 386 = 10.07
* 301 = 11.06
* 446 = 11.04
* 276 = 11.65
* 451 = 11.13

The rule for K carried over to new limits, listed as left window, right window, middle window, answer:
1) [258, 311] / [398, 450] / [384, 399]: 0.05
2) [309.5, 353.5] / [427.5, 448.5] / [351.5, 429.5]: 0.06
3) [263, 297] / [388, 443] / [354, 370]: 0.14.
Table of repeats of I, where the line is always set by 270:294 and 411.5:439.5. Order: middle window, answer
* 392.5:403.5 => 0.22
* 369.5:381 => 3.05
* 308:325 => 0.88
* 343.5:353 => 0.42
